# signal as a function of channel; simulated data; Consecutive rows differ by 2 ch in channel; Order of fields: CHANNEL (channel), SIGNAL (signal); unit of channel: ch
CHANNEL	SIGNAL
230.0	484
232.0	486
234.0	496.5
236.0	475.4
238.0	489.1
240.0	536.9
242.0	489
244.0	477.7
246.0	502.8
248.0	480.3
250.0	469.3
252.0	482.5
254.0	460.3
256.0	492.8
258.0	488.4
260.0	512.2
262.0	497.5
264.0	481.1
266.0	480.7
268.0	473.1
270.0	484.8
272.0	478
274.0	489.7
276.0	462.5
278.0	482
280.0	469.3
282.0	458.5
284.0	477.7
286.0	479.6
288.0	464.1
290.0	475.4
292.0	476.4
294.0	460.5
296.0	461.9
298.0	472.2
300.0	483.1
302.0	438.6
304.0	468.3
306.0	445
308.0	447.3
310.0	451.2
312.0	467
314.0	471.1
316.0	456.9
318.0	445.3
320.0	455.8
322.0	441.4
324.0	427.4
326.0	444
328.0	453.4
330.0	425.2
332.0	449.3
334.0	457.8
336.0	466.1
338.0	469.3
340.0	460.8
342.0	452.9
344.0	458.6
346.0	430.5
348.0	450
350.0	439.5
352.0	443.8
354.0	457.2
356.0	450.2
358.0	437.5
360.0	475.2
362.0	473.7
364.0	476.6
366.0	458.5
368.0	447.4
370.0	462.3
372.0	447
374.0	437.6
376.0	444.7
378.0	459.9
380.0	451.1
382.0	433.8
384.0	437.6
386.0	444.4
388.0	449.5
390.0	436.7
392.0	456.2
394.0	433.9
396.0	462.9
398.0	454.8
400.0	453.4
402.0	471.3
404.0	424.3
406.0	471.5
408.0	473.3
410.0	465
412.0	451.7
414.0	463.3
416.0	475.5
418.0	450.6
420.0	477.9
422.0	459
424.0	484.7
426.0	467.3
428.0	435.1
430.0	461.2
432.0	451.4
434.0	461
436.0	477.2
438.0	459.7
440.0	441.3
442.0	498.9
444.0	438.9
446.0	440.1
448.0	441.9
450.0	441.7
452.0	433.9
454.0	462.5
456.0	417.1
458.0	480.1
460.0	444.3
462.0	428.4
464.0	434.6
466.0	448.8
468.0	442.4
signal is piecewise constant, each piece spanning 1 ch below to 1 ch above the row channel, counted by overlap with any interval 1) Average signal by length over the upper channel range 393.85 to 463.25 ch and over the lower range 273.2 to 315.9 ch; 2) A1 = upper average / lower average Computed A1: 0.98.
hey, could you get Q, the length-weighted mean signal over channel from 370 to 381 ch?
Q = 449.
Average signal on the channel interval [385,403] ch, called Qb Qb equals 451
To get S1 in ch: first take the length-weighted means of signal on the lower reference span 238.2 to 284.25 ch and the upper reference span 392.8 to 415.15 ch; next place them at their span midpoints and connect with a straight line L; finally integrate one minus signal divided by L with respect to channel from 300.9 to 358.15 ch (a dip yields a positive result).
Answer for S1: 2.5 ch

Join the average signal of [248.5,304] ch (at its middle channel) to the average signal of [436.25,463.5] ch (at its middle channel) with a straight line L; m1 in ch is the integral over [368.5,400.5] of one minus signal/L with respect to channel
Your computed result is 0.8 ch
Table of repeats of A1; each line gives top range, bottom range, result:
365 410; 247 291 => 0.94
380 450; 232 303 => 0.95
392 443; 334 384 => 1.02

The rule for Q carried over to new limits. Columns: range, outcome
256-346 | 465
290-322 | 460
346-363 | 452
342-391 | 450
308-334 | 449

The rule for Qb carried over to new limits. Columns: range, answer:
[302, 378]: 453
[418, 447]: 461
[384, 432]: 457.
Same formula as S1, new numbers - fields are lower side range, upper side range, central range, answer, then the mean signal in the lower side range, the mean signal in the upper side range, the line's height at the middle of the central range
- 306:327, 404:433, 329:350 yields 0.1 ch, 450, 462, 453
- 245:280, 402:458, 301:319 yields 0.8 ch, 483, 457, 476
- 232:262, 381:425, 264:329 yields 2.0 ch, 490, 456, 479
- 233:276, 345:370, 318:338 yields 0.7 ch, 487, 454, 463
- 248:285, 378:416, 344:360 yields 0.5 ch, 480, 453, 462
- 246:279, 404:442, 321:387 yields 2.9 ch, 483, 463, 471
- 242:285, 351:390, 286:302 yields 0.1 ch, 481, 452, 473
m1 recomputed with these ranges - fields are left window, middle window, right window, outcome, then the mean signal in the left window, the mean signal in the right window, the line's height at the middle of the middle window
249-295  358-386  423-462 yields 0.64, 478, 454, 464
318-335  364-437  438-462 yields -1.42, 444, 449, 447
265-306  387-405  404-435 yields 0.56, 471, 462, 464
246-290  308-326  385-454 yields 0.79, 480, 456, 472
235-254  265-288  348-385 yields 0.14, 488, 452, 478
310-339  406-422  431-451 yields -0.38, 452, 455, 454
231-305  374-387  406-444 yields 0.65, 480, 464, 468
